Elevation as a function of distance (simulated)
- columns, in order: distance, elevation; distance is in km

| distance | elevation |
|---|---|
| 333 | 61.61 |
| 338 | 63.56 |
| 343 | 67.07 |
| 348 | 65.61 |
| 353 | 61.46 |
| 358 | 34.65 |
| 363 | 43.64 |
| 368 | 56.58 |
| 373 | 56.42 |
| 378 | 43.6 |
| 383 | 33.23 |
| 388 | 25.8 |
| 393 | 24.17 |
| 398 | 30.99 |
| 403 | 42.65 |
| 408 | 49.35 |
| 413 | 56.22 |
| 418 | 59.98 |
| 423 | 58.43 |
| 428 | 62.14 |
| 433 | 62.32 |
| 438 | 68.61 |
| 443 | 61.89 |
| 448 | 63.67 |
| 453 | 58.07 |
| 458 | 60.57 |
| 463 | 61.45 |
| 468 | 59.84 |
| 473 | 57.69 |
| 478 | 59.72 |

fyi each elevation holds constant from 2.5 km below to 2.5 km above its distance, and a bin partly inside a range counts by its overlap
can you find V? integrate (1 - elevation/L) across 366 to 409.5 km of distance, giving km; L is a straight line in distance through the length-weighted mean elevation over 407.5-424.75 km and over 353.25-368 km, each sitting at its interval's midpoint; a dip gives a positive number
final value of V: 9.1 km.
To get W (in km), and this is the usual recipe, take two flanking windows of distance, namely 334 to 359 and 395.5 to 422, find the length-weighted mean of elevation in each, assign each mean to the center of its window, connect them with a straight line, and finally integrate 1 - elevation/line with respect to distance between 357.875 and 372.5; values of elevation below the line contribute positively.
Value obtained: 2.13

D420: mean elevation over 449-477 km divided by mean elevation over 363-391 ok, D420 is 1.4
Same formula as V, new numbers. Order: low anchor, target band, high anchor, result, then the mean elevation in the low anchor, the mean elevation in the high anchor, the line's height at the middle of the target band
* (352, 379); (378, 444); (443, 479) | 7.83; 49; 60.3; 54.4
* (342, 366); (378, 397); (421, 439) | 9.06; 53.7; 62.5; 57.6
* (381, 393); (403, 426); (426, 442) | -2.57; 28.2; 64.2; 49.3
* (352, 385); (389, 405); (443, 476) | 6.08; 46.6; 60.3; 50.9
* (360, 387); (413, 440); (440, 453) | -1.92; 45.3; 62.1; 57.5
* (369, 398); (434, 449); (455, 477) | -3.26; 37.2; 59.8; 53.1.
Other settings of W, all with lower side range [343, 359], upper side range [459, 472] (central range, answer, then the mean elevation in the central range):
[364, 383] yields 3.0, 49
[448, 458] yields 0.0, 60.1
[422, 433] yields -0.3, 61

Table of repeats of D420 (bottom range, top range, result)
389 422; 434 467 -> 1.42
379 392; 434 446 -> 2.12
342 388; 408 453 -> 1.23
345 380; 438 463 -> 1.19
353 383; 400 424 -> 1.12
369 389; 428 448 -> 1.52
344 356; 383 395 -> 0.43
